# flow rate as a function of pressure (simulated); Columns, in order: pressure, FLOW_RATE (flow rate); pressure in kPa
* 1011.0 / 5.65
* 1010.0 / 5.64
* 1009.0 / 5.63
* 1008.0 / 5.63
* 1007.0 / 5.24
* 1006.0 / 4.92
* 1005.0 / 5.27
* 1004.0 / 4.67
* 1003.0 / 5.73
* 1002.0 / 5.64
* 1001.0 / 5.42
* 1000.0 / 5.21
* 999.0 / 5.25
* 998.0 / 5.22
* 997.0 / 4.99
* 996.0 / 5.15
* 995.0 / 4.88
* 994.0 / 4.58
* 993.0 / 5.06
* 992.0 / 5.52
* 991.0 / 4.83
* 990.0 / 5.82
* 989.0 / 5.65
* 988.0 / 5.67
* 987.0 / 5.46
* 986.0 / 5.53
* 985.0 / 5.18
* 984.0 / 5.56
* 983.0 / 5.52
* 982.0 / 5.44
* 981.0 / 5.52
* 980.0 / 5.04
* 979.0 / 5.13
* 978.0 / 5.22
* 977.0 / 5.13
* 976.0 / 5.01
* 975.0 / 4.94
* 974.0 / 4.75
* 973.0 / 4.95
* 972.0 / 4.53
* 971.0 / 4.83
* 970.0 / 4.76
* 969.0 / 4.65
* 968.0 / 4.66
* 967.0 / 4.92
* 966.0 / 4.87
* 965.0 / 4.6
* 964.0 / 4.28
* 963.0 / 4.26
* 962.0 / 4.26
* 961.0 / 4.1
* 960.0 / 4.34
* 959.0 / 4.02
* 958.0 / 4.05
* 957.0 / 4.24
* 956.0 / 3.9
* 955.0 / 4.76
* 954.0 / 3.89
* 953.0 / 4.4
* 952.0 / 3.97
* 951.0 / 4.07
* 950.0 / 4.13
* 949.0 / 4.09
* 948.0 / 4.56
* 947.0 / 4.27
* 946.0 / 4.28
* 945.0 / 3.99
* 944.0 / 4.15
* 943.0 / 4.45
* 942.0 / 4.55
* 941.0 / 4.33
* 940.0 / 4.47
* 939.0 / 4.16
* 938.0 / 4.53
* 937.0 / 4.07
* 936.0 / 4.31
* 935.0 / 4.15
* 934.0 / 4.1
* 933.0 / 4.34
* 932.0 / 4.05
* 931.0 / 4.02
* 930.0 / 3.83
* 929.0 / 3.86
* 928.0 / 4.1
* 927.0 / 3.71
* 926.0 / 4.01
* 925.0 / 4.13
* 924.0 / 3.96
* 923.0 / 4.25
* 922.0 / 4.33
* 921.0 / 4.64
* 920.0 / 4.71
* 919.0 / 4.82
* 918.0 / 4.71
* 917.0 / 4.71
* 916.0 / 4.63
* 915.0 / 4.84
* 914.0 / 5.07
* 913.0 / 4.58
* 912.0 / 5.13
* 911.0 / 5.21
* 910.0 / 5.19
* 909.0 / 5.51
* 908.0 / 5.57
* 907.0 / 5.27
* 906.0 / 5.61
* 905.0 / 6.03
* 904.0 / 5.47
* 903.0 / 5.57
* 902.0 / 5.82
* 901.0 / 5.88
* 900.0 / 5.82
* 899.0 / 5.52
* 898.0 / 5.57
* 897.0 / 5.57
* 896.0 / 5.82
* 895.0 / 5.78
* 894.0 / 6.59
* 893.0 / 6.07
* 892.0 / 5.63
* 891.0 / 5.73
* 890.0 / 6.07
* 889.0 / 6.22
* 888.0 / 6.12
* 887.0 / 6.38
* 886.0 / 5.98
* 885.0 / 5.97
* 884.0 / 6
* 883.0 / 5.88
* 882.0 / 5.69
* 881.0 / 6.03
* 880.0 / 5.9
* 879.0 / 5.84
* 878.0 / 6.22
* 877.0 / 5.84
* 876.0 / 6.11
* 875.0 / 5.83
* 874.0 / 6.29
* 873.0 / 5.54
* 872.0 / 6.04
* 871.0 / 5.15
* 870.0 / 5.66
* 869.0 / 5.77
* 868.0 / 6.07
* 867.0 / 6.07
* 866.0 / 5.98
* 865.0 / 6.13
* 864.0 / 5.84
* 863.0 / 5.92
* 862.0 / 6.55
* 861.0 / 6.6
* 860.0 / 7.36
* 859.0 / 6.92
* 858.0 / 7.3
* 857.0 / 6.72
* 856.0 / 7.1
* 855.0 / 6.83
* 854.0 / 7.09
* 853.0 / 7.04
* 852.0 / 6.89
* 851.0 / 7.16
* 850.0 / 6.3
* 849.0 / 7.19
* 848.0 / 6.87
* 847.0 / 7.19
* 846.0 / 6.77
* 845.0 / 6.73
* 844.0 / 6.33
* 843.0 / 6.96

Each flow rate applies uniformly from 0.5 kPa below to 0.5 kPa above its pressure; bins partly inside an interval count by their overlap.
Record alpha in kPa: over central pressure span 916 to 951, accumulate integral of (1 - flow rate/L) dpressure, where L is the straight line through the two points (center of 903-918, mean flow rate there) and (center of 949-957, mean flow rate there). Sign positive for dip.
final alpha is 2.8 kPa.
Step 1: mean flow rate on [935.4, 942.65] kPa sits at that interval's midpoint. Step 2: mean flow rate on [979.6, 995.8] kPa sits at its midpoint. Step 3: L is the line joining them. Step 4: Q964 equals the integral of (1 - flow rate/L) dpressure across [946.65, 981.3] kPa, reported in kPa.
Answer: 2.2 kPa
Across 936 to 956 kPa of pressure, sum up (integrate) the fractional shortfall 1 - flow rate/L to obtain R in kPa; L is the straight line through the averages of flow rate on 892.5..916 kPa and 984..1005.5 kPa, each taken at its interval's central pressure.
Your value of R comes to 4.3 kPa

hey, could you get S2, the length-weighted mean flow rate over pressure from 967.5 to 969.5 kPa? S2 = 4.66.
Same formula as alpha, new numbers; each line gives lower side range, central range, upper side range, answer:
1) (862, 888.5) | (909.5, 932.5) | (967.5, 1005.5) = 4.8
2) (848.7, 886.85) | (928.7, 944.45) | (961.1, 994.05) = 3.7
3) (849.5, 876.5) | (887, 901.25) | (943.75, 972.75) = -0.5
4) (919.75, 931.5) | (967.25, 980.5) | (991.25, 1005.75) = -0.2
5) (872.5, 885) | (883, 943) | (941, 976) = 3.0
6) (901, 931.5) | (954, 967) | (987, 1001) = 1.9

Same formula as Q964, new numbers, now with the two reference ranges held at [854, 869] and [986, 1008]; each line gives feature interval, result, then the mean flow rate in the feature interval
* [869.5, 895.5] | 1.6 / 5.94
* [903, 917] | 1.9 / 5.23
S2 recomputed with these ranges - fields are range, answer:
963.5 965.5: 4.44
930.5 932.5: 4.04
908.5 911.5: 5.3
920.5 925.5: 4.26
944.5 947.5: 4.18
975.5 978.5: 5.12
